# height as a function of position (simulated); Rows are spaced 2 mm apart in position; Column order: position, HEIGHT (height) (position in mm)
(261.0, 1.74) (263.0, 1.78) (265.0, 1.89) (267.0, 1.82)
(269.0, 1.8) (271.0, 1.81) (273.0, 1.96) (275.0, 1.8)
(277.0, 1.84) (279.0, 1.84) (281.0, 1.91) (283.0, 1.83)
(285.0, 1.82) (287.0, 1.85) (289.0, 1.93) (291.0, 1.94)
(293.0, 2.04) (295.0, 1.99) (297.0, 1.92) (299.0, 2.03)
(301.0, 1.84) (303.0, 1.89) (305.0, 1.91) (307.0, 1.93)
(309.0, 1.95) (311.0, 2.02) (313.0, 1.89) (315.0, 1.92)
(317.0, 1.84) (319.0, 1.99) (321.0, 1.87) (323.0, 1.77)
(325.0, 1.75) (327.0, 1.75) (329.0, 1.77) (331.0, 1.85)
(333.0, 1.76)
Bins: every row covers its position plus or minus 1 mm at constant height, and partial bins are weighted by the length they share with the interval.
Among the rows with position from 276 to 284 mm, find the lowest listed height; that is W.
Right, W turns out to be 1.83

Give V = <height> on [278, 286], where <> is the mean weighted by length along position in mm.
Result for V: 1.85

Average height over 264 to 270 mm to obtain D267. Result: 1.84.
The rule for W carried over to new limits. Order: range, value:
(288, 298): 1.92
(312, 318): 1.84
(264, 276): 1.8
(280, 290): 1.82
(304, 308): 1.91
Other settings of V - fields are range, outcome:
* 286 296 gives 1.95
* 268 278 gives 1.84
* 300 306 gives 1.88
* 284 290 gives 1.87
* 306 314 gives 1.95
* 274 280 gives 1.83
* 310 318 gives 1.92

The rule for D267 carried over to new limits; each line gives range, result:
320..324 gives 1.82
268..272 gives 1.81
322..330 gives 1.76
